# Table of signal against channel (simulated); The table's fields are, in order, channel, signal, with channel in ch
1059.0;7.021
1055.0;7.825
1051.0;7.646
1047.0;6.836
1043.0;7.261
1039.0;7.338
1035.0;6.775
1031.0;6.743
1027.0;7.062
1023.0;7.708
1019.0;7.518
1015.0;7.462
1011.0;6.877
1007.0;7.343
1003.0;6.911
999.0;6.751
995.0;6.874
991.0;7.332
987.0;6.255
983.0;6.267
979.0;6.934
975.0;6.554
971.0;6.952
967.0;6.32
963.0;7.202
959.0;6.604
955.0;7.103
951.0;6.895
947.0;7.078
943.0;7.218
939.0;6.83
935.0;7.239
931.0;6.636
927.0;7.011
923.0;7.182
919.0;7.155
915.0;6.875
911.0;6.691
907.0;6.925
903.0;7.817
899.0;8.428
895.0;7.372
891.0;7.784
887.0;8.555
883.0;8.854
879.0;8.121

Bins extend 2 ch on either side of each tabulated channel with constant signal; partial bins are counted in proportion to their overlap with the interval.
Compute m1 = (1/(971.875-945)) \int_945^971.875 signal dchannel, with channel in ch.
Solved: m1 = 6.88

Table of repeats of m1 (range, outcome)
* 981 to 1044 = 7.03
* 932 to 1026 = 6.96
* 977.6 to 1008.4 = 6.82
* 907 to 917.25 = 6.82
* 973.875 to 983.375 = 6.64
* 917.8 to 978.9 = 6.93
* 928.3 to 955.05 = 6.99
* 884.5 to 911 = 7.75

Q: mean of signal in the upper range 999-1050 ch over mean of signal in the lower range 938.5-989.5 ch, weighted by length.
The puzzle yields 1.1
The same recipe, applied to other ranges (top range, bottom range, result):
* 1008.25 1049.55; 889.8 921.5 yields 0.97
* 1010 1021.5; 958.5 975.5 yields 1.09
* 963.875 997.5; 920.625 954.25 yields 0.96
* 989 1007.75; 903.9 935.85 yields 1.01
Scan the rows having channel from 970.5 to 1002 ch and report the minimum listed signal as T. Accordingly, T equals 6.255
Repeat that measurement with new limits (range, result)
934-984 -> 6.267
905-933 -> 6.636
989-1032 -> 6.743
